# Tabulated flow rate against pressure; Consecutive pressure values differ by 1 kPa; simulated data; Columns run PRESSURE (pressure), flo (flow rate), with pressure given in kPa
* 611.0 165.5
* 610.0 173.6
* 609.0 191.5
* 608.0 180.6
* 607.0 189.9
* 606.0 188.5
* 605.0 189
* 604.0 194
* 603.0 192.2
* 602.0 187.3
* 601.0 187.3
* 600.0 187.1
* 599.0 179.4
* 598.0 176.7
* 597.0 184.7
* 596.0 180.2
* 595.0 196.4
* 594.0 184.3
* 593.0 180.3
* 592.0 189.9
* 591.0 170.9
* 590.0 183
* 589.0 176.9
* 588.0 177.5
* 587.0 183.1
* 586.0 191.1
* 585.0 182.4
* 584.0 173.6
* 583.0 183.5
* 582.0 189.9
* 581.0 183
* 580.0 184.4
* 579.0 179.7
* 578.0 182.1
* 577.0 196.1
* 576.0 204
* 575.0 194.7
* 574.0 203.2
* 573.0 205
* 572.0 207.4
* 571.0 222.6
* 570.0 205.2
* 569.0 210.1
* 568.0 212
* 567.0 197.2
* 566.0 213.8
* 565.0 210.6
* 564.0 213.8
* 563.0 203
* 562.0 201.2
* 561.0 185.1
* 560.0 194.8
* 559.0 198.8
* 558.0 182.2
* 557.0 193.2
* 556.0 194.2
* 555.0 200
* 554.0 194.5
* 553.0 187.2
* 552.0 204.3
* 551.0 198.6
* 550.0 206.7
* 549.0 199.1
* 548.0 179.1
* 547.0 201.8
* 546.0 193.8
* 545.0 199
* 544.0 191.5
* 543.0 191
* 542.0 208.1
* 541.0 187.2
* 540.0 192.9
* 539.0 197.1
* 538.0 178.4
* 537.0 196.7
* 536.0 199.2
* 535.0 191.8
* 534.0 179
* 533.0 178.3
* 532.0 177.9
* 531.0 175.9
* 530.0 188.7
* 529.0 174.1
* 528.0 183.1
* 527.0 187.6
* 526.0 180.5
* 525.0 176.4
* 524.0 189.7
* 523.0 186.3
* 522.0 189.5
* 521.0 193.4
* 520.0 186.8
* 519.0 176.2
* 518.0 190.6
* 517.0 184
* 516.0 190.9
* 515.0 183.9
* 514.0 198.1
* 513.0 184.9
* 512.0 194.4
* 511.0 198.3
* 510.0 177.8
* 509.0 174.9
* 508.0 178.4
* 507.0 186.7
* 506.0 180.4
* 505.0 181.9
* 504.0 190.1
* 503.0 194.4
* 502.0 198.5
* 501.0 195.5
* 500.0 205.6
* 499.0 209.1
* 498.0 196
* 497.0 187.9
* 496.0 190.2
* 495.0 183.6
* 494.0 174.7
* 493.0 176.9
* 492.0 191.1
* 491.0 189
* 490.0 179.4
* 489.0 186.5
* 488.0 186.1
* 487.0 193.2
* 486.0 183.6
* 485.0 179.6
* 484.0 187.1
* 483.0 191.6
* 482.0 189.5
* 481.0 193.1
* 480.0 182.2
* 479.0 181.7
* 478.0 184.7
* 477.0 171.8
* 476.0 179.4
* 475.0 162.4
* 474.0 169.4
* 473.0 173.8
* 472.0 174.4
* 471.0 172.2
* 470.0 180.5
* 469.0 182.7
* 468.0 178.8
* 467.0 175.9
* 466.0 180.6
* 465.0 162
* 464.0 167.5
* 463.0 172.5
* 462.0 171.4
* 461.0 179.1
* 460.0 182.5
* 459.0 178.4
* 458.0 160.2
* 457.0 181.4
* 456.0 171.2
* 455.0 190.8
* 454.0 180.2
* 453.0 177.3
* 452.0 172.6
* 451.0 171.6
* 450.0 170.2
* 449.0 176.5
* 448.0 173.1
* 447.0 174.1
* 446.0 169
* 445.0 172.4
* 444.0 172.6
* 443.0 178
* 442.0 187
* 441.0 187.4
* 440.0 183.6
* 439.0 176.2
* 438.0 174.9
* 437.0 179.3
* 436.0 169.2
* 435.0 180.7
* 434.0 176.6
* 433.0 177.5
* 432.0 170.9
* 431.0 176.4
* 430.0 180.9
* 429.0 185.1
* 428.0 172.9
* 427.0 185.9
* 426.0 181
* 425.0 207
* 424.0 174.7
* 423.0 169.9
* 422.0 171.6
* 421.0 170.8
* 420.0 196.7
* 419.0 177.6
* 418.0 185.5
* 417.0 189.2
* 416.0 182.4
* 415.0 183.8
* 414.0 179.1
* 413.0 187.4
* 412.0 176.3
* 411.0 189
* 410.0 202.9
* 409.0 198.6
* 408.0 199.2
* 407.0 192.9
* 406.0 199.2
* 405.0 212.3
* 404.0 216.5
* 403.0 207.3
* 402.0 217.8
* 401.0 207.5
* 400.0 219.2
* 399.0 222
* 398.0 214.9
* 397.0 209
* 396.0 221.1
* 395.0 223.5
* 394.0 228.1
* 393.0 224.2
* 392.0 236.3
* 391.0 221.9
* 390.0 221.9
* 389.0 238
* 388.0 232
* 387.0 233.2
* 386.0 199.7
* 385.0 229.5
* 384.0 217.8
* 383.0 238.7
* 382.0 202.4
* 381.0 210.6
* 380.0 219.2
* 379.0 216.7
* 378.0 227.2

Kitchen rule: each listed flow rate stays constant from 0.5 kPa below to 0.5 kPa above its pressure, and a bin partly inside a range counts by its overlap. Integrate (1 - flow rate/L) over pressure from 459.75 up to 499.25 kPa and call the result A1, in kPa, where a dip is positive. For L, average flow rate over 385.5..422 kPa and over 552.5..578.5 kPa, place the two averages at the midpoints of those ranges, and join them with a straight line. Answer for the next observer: 4.3 kPa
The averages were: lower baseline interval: 206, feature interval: 181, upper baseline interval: 200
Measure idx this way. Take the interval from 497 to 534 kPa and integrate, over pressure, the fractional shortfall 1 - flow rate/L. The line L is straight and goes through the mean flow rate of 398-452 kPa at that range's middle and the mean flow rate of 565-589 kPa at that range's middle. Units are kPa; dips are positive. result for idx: 0.8 kPa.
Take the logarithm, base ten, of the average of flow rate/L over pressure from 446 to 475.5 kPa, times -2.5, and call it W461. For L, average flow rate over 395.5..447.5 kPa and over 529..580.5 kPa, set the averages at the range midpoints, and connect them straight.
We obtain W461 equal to 0.10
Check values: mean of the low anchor 188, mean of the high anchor 196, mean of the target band 175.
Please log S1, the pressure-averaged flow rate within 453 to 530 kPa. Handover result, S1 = 183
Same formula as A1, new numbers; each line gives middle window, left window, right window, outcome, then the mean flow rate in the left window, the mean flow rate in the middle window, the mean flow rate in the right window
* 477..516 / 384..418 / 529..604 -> 2.3 kPa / 209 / 188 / 192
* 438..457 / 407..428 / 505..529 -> 0.9 kPa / 185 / 177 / 185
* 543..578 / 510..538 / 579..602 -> -2.9 kPa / 186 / 200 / 183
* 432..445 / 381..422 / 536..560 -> 1.7 kPa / 207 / 178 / 195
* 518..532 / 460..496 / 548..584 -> 0.4 kPa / 180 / 184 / 198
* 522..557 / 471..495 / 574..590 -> -1.2 kPa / 182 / 190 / 186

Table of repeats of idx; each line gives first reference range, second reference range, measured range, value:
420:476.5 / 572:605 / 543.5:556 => -0.84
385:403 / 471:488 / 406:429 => 2.73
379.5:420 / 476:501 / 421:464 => 4.65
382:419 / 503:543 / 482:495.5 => 0.56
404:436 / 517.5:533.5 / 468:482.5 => 0.46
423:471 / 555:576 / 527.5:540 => 0.66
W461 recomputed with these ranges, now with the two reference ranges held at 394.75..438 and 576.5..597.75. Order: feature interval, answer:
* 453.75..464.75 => 0.08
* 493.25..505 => -0.03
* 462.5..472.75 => 0.08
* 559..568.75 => -0.11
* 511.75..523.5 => -0.01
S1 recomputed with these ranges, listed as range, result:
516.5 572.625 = 194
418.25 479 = 177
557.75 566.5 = 201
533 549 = 192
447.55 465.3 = 175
